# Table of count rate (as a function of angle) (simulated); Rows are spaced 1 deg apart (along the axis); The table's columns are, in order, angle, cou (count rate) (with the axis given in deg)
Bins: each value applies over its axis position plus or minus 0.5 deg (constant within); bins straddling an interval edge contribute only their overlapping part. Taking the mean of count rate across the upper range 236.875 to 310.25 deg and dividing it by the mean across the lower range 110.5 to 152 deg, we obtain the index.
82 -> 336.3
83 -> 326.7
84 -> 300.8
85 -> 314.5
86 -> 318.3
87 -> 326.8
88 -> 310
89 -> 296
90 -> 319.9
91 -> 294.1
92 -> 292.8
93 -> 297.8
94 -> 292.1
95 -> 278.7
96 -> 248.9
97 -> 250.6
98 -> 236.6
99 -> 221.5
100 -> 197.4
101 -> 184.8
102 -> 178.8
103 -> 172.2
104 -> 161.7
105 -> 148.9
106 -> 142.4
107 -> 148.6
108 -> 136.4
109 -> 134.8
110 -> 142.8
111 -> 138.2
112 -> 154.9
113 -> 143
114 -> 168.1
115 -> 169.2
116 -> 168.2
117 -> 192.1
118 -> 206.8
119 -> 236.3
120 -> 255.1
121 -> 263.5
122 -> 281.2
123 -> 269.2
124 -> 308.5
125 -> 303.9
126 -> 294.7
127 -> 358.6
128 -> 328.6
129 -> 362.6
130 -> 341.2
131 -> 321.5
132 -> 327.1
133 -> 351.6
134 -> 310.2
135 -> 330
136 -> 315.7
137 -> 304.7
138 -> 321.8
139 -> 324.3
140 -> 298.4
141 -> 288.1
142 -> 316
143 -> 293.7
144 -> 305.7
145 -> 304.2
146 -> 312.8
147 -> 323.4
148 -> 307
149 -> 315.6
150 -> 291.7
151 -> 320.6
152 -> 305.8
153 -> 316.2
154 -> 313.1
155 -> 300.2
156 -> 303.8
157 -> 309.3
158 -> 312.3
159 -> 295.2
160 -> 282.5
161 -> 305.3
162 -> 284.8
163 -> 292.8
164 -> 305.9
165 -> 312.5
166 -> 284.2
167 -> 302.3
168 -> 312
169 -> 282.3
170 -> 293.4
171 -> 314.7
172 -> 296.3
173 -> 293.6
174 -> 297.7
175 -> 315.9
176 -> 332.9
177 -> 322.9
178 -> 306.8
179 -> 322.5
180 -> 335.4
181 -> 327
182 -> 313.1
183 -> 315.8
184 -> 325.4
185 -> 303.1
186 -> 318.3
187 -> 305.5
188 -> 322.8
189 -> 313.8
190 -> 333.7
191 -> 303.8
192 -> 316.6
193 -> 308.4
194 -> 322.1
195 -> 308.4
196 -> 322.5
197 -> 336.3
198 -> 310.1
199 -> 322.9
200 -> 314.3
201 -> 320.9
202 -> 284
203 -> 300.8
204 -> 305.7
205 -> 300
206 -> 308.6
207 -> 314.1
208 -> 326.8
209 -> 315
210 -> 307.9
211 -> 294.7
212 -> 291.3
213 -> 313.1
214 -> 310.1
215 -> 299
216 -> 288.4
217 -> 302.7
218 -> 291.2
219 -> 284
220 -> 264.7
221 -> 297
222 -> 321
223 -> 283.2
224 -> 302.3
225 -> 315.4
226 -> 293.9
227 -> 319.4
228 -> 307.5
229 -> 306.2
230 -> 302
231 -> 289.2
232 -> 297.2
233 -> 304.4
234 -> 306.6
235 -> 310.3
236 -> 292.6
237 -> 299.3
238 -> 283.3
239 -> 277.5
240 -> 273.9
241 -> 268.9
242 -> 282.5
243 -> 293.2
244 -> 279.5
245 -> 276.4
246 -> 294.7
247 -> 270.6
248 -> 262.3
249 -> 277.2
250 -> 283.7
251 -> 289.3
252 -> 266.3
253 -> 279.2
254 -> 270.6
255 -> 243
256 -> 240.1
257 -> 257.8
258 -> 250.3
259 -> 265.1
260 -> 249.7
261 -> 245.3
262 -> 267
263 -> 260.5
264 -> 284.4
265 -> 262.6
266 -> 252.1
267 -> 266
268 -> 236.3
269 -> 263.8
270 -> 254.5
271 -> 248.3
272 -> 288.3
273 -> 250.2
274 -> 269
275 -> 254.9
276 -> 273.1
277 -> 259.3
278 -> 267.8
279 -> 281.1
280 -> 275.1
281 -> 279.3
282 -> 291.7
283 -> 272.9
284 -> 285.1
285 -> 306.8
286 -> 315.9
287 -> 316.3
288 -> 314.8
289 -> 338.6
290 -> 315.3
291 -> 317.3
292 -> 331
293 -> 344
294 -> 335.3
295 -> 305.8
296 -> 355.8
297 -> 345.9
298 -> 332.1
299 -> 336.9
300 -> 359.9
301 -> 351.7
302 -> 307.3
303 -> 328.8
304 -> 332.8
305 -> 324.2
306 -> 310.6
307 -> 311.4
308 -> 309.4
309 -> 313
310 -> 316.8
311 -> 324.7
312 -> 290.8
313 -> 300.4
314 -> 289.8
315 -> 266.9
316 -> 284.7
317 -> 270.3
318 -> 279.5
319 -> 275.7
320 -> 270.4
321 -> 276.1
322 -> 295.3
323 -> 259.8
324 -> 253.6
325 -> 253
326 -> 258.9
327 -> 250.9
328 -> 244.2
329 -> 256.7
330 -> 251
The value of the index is 1.03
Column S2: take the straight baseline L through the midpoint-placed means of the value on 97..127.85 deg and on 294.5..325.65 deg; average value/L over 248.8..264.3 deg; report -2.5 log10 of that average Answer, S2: 0.05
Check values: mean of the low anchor 206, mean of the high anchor 304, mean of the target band 264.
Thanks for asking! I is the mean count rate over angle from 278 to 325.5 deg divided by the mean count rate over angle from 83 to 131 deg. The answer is 1.26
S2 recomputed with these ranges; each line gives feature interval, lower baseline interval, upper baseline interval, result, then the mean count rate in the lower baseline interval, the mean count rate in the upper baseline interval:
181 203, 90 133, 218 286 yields -0.21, 235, 278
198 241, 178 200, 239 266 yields -0.02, 318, 269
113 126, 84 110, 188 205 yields 0.09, 236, 314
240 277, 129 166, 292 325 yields 0.16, 310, 308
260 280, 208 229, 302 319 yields 0.15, 301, 303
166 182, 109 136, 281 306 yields -0.12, 257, 322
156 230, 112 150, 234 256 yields -0.09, 285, 279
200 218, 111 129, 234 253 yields -0.13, 242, 283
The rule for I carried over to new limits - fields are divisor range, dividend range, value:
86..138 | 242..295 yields 1.12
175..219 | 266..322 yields 0.95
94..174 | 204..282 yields 1.05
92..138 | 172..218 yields 1.29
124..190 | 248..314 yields 0.93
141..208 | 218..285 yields 0.90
